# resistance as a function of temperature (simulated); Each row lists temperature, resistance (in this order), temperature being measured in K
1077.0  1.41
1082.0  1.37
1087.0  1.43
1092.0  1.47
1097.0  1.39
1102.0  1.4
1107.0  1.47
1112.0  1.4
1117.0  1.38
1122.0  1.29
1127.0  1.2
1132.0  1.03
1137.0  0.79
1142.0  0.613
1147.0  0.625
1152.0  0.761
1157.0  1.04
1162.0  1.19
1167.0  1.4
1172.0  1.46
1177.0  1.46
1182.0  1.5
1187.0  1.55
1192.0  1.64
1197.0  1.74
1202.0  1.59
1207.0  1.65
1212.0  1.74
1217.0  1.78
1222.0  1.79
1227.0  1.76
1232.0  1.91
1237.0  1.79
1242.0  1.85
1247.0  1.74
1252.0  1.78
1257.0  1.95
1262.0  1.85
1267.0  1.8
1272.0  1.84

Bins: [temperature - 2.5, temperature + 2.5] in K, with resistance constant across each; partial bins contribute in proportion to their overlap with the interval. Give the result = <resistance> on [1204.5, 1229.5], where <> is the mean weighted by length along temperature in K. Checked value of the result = 1.74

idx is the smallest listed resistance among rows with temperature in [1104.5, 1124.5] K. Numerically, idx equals 1.29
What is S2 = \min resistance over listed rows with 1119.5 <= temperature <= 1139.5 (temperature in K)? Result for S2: 0.79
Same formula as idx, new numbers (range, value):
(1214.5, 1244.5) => 1.76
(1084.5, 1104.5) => 1.39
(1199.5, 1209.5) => 1.59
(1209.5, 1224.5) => 1.74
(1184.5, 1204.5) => 1.55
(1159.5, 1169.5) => 1.19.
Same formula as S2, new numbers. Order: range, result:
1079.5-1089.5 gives 1.37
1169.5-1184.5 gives 1.46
